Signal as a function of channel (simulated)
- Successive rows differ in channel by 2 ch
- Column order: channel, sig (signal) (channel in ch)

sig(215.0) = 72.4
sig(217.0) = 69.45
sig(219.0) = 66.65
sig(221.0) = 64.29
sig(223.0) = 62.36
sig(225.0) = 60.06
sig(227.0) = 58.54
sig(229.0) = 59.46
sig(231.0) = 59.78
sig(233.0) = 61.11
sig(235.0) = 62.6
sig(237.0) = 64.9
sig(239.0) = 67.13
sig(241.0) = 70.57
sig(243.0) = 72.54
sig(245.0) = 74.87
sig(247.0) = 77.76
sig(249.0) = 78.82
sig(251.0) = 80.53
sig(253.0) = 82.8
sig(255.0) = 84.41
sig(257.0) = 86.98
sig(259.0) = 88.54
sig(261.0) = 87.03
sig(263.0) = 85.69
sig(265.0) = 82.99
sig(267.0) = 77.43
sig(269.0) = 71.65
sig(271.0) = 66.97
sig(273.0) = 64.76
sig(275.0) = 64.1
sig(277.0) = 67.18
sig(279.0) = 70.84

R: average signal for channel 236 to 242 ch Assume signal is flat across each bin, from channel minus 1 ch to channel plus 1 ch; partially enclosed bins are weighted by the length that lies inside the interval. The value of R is 67.5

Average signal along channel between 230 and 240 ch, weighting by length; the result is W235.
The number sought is 63.1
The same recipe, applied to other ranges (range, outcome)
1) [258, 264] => 87.1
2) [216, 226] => 64.6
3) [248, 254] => 80.7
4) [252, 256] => 83.6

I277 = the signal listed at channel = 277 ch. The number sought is 67.18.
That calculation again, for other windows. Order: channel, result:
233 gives 61.11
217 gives 69.45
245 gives 74.87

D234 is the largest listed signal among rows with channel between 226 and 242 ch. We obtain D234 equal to 70.57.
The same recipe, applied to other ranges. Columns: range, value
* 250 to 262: 88.54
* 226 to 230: 59.46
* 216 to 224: 69.45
